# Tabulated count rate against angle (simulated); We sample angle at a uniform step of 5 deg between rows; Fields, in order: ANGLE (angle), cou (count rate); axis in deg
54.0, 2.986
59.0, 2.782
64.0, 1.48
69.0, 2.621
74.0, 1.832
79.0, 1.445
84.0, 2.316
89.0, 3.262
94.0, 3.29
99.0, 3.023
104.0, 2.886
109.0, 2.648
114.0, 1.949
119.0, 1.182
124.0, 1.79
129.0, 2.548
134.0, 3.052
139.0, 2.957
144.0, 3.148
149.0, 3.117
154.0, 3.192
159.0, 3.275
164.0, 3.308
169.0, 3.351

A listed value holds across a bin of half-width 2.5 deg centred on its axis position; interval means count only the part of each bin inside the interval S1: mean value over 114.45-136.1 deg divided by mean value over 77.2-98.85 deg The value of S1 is 0.79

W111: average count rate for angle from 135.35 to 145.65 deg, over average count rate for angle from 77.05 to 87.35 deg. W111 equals 1.51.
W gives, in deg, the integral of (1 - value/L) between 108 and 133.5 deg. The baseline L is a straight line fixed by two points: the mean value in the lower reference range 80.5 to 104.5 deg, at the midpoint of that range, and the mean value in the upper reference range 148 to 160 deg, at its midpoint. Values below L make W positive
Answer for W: 8.1 deg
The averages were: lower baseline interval 2.9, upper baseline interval 3.19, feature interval 2.07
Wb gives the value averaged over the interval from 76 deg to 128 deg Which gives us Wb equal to 2.38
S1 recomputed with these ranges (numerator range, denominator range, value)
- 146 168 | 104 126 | 1.61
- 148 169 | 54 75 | 1.41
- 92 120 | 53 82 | 1.19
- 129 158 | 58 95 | 1.31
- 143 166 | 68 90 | 1.45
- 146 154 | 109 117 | 1.48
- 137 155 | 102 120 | 1.39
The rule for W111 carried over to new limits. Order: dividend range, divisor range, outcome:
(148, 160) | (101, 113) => 1.19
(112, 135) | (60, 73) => 0.97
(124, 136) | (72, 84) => 1.46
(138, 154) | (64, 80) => 1.60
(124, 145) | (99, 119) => 1.16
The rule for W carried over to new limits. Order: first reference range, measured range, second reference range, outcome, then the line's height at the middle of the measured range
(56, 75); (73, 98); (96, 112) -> 0.7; 2.54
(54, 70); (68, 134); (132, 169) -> 7.8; 2.72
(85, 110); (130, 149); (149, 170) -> 0.9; 3.17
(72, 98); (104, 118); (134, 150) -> 2.3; 2.74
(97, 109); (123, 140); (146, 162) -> 2.4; 3.06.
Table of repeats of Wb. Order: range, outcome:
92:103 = 3.11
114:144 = 2.35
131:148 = 3.04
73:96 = 2.45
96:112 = 2.84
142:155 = 3.15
